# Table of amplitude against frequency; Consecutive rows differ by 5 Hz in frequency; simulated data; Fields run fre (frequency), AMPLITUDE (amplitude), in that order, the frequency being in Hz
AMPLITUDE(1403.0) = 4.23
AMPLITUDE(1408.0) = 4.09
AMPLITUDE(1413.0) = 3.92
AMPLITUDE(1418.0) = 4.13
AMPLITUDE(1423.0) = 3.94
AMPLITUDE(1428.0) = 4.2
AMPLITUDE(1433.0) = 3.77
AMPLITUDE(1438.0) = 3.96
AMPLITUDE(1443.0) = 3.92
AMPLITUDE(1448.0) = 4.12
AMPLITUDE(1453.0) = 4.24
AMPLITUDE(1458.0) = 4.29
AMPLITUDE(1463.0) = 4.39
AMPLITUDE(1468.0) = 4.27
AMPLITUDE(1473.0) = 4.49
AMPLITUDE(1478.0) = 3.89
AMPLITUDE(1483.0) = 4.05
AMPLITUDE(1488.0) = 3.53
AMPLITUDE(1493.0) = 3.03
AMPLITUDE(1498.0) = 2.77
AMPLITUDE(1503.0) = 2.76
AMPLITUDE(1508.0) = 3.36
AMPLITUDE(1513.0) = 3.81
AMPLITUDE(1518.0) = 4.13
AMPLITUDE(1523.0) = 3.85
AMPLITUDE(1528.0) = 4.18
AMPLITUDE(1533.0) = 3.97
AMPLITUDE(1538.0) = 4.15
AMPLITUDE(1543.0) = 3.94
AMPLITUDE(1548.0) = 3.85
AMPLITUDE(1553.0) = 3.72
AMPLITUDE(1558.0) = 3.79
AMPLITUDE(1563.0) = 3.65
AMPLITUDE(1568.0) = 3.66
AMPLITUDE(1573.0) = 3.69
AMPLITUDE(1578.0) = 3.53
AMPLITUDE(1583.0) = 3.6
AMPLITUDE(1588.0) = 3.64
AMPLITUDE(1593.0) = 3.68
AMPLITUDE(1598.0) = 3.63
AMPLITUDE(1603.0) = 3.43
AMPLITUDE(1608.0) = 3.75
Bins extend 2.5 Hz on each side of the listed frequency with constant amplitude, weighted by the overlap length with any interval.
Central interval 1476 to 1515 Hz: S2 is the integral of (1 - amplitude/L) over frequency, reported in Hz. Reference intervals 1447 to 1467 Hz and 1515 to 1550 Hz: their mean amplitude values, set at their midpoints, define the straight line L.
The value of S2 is 7.1 Hz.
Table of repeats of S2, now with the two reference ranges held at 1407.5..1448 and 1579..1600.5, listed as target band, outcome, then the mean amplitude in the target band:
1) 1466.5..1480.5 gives -1.2 Hz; 4.21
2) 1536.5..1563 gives -1.0 Hz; 3.86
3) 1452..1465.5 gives -1.3 Hz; 4.31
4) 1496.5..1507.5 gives 2.7 Hz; 2.87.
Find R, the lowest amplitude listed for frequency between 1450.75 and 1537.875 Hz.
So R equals 2.76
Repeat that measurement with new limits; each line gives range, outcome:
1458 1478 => 3.89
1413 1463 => 3.77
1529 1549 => 3.85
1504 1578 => 3.36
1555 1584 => 3.53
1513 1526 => 3.81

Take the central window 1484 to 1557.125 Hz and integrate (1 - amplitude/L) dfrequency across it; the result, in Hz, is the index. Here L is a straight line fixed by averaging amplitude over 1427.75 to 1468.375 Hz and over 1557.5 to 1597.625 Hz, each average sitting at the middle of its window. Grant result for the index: 3.59 Hz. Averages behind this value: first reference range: 4.12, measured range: 3.66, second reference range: 3.65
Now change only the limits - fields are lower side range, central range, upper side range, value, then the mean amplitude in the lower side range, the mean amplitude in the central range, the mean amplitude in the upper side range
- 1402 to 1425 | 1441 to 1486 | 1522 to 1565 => -2.1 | 4.05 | 4.18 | 3.9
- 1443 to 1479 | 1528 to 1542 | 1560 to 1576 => -0.8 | 4.23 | 4.07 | 3.67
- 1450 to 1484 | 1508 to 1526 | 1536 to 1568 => 0.6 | 4.24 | 3.86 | 3.83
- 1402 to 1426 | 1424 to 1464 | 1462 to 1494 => -0.8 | 4.05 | 4.09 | 3.97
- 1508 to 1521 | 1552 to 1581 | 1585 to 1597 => 0.4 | 3.85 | 3.67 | 3.65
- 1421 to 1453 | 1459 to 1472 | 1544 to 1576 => -1.3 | 4.01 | 4.34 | 3.73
